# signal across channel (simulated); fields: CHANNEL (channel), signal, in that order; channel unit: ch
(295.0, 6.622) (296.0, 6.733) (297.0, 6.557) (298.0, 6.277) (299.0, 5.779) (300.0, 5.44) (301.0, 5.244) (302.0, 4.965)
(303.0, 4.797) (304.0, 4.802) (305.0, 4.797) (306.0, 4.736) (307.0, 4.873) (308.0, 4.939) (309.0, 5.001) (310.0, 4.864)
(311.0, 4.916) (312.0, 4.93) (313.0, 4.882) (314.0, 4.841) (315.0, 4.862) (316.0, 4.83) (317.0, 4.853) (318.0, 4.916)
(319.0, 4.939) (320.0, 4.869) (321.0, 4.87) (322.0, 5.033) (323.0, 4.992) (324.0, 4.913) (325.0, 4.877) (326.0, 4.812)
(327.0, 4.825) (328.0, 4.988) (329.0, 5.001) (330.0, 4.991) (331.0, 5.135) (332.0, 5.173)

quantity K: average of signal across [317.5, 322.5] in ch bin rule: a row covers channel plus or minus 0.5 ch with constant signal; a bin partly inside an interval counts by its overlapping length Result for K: 4.93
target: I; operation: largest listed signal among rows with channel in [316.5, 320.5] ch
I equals 4.939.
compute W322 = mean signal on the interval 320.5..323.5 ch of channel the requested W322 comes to 4.96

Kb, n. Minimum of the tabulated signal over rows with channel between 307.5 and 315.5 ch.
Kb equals 4.841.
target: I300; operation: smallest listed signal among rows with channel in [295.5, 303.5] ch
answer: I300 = 4.797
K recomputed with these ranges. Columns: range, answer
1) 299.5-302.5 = 5.22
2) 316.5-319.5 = 4.9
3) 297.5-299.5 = 6.03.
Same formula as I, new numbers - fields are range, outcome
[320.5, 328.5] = 5.033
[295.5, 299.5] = 6.733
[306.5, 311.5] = 5.001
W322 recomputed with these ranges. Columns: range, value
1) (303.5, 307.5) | 4.8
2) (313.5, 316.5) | 4.84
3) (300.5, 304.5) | 4.95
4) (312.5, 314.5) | 4.86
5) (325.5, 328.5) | 4.88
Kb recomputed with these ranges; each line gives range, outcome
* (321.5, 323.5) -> 4.992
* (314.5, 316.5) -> 4.83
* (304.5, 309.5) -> 4.736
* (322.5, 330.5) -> 4.812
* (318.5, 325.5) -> 4.869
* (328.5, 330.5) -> 4.991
